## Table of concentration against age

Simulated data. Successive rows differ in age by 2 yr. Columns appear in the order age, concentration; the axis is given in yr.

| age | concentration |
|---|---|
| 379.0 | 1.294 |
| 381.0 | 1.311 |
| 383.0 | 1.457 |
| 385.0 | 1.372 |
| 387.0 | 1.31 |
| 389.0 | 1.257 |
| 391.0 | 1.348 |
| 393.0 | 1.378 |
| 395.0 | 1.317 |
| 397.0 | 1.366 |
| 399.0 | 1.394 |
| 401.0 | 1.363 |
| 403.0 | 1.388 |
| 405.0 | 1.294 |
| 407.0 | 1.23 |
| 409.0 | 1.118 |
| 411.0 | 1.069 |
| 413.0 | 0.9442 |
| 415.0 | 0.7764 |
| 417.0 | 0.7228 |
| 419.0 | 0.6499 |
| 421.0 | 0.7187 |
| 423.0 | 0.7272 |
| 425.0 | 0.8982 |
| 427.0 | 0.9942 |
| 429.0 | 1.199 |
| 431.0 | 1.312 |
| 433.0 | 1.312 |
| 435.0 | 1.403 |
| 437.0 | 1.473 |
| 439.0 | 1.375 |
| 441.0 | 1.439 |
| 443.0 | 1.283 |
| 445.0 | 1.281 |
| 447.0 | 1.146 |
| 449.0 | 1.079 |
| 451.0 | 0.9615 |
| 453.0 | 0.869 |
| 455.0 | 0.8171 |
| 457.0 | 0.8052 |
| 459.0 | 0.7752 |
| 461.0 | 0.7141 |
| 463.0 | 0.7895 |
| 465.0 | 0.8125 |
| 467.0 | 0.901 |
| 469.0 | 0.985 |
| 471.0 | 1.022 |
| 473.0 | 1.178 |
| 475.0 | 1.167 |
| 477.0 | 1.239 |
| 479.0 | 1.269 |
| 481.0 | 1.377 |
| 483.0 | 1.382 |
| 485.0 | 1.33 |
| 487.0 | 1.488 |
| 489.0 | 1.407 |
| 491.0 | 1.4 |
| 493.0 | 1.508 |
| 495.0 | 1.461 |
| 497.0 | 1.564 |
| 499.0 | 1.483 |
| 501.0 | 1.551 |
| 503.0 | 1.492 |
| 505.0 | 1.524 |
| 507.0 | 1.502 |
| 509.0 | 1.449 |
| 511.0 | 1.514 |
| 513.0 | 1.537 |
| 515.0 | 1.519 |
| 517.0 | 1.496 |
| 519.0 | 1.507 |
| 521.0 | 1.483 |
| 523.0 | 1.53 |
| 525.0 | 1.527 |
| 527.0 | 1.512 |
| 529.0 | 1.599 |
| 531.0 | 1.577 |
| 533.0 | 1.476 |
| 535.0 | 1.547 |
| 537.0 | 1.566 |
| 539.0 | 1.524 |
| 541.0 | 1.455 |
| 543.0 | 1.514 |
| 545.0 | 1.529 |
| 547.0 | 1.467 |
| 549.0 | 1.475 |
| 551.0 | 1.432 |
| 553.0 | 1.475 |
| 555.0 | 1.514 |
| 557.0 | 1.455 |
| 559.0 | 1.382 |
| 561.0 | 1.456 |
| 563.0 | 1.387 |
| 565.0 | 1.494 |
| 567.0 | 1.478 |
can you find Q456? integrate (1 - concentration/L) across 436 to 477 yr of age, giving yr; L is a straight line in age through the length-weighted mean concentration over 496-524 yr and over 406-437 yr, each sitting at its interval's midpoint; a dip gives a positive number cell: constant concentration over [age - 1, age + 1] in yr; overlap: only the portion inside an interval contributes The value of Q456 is 5.3 yr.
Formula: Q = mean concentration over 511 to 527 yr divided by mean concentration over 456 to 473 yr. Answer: 1.7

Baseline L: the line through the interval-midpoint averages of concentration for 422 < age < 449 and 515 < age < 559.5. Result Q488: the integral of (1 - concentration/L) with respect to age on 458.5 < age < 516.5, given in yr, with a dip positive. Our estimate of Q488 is 3.2 yr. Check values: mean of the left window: 1.21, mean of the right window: 1.5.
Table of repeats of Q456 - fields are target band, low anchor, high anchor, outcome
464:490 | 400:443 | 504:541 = 2.8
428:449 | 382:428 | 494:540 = -1.0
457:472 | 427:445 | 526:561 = 5.7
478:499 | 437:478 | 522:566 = -3.8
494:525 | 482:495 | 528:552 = -1.0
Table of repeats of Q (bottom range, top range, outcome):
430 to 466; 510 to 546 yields 1.40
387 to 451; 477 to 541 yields 1.27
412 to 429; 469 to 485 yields 1.48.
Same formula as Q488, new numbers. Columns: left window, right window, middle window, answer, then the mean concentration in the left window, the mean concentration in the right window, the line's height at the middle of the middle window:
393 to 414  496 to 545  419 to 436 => 3.4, 1.25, 1.52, 1.31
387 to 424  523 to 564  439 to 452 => 0.2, 1.12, 1.49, 1.23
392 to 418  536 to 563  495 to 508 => -1.3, 1.18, 1.48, 1.38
